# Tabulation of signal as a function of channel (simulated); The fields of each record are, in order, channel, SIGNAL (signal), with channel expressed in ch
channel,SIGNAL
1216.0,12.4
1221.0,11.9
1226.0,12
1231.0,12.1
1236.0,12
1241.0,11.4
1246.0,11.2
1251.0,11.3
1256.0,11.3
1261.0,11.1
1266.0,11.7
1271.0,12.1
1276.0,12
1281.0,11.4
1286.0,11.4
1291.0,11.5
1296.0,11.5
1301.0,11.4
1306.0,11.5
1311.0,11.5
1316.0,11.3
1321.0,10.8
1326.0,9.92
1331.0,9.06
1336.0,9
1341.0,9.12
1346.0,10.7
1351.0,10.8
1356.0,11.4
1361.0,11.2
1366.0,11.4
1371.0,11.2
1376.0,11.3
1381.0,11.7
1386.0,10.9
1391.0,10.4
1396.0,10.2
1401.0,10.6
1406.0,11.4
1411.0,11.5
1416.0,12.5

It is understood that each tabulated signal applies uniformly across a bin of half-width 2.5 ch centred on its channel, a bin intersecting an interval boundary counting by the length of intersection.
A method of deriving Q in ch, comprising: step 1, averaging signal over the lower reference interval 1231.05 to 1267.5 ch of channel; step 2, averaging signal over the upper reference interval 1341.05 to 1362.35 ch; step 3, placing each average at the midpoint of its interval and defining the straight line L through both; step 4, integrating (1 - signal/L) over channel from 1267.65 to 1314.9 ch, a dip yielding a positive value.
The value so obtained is -1.6 ch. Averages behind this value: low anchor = 11.5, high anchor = 10.8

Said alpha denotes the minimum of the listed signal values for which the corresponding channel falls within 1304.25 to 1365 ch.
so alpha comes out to 9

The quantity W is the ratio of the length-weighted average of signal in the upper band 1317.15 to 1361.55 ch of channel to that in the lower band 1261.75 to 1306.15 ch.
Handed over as 0.88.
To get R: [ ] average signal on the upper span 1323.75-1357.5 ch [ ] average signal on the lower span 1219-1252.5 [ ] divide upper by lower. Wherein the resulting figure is 0.85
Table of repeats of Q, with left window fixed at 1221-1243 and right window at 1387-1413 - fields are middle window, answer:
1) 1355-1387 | -0.9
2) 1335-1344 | 1.6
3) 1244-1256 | 0.5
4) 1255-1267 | 0.4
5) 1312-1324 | 0.3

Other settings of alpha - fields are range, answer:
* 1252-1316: 11.1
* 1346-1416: 10.2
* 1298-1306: 11.4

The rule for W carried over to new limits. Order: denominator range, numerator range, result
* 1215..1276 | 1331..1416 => 0.92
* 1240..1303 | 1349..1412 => 0.96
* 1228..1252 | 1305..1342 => 0.88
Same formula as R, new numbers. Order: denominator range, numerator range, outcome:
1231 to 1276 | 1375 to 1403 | 0.94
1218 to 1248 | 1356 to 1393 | 0.95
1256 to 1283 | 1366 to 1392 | 0.96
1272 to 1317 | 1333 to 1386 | 0.93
